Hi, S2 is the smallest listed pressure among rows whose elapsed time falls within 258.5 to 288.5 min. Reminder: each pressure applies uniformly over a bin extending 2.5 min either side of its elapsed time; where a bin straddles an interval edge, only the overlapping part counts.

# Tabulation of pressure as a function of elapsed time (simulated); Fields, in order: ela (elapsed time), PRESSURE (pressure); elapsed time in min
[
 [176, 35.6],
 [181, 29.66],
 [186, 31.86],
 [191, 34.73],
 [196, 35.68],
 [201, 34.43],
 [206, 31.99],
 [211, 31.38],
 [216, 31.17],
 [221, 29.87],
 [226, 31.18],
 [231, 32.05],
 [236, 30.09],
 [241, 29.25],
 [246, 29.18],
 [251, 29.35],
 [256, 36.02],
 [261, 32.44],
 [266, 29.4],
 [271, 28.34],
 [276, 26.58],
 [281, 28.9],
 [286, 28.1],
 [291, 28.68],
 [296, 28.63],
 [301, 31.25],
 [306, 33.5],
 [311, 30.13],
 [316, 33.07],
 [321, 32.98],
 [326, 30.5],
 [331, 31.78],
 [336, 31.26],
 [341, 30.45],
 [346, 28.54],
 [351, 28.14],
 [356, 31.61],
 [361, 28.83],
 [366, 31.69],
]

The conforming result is 26.58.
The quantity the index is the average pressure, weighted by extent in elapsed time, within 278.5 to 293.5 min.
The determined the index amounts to 28.6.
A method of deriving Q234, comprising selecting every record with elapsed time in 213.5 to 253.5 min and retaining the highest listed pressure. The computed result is 32.05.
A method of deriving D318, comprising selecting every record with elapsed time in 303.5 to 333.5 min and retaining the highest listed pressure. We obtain 33.5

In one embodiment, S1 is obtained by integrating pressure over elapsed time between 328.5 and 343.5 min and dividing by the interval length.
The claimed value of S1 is 31.2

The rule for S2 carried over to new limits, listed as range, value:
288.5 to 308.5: 28.63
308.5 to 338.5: 30.13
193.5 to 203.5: 34.43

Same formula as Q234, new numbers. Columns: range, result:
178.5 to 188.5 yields 31.86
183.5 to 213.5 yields 35.68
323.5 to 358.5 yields 31.78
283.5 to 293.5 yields 28.68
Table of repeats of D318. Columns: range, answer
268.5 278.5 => 28.34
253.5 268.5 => 36.02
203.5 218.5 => 31.99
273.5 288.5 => 28.9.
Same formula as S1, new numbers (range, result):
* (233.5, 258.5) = 30.8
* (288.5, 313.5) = 30.4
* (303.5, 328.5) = 32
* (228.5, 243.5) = 30.5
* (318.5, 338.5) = 31.6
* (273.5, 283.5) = 27.7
